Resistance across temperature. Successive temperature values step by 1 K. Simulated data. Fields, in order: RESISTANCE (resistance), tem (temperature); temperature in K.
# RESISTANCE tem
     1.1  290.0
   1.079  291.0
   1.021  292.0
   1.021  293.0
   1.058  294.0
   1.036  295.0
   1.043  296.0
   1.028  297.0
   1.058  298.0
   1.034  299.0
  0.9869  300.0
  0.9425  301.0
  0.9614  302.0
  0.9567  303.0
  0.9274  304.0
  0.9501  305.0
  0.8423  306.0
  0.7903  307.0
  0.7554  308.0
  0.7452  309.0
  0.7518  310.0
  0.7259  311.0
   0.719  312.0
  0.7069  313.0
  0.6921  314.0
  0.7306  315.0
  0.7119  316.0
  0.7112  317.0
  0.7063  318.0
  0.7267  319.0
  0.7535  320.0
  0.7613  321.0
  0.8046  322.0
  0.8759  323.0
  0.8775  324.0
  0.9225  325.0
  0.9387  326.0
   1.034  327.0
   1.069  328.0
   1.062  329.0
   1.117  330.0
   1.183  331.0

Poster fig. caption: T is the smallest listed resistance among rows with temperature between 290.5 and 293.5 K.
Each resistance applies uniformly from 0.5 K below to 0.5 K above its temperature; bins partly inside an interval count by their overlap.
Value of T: 1.021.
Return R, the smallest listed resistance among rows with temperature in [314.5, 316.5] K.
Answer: 0.7119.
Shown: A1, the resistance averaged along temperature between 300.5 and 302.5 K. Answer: 0.952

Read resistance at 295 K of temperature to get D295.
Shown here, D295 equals 1.036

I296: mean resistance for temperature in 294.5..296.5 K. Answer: 1.04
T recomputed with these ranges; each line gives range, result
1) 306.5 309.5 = 0.7452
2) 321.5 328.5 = 0.8046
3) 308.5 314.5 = 0.6921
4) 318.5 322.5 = 0.7267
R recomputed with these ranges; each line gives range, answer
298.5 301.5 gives 0.9425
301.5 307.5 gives 0.7903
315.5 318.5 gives 0.7063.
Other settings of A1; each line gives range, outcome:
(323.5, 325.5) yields 0.9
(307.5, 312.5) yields 0.739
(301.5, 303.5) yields 0.959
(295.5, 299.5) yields 1.04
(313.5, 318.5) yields 0.71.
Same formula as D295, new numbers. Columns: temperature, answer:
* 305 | 0.9501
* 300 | 0.9869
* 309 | 0.7452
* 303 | 0.9567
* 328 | 1.069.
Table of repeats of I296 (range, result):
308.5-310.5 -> 0.748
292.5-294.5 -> 1.04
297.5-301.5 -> 1.01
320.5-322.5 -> 0.783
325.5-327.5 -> 0.986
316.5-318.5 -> 0.709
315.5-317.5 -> 0.712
